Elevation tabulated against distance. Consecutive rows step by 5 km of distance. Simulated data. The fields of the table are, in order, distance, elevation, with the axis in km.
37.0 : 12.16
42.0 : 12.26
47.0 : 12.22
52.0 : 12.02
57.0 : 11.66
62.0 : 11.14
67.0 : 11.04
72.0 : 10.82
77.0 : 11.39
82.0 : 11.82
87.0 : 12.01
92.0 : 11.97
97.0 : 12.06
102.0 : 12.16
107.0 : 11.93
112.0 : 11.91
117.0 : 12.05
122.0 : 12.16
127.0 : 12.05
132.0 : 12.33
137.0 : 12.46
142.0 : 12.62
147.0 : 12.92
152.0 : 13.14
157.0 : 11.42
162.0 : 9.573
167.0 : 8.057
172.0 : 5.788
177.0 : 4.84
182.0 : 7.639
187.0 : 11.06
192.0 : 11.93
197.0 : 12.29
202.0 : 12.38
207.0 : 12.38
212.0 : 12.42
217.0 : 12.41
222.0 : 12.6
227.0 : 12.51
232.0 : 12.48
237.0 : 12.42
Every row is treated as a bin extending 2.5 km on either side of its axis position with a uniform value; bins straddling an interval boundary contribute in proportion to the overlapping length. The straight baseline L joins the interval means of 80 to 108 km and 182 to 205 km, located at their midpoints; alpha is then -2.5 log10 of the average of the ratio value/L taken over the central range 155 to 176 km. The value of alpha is 0.36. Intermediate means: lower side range 12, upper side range 11.5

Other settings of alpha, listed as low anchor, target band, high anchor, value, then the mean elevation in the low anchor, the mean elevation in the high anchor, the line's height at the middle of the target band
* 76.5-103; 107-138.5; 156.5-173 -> -0.161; 11.9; 8.65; 10.5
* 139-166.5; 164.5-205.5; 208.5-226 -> 0.283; 11.7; 12.5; 12.1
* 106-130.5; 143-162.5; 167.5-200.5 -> -0.155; 12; 8.98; 10.4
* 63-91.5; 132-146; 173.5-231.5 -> -0.117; 11.4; 11.1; 11.3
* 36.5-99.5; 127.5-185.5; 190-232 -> 0.191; 11.7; 12.4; 12.1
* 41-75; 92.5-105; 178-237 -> -0.045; 11.6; 11.7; 11.6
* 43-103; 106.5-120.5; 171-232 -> -0.050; 11.7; 10.9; 11.4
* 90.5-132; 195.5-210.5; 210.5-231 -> 0.005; 12.1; 12.5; 12.4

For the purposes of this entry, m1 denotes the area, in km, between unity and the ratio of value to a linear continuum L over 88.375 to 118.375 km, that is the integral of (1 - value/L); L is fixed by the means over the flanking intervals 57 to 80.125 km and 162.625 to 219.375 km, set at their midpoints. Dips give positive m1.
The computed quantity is -3.2 km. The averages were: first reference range 11.2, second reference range 10.1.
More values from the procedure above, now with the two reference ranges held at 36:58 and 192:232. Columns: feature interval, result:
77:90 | 0.4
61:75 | 1.3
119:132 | 0.1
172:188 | 6.6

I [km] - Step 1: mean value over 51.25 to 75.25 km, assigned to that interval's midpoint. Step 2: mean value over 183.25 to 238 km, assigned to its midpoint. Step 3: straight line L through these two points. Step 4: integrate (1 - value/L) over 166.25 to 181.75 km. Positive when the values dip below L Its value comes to 7.4 km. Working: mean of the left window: 11.3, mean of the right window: 12.2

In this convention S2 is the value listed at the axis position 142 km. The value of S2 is 12.62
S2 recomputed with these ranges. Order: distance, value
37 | 12.16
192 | 11.93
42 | 12.26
